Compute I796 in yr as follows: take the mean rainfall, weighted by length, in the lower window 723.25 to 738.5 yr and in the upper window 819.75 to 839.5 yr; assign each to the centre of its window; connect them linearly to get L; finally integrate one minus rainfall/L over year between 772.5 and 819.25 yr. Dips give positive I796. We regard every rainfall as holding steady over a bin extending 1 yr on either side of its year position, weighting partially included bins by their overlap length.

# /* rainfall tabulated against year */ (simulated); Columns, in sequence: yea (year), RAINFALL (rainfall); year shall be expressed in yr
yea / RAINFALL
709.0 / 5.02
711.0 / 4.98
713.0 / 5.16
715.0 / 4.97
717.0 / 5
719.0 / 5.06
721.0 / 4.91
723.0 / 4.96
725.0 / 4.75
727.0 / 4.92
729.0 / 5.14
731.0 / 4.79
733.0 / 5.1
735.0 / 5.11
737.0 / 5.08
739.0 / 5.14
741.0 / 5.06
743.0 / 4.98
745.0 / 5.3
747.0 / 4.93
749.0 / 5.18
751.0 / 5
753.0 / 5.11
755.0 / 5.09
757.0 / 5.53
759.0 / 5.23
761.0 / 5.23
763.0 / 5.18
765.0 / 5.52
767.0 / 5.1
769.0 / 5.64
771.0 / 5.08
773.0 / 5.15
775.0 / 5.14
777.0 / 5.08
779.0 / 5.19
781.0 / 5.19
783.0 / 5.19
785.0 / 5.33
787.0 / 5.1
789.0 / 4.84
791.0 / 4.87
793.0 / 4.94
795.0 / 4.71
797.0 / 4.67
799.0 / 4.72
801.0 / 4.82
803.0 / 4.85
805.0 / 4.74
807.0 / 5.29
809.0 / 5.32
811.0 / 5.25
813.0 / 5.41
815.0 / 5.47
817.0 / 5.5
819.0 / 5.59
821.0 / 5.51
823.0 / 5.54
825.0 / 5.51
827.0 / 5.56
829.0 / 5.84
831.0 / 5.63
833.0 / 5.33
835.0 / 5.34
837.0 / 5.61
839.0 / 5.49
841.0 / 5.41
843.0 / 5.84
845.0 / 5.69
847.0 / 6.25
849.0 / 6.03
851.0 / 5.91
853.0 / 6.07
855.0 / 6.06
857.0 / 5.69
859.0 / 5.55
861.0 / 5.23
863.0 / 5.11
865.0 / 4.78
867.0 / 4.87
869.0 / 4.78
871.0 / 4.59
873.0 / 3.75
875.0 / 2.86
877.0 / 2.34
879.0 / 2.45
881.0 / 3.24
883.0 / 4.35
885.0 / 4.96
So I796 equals 2.3 yr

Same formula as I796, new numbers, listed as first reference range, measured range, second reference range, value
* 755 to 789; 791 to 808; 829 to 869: 1.6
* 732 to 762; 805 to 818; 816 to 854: 0.5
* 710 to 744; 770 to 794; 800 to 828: 0.5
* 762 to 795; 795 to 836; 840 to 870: 0.5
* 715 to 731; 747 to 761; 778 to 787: -0.2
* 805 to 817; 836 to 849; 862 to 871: -1.8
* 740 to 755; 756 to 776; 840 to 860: -0.2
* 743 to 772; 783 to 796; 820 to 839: 0.9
